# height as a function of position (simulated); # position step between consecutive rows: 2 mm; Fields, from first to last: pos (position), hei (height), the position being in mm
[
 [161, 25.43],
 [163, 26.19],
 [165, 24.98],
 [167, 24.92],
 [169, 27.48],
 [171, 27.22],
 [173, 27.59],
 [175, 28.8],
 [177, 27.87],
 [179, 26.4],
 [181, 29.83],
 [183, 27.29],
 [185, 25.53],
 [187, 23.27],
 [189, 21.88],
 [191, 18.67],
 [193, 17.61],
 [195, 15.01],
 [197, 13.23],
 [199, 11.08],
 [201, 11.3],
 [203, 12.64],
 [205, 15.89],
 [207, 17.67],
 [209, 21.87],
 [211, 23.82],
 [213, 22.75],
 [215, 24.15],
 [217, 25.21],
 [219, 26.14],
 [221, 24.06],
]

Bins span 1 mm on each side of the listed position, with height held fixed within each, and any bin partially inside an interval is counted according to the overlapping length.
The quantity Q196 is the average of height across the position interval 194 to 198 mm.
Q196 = 14.1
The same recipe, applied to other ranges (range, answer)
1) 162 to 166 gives 25.6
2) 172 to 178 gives 28.1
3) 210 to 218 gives 24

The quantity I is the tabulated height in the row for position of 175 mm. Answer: 28.8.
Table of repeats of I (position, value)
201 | 11.3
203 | 12.64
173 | 27.59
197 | 13.23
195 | 15.01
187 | 23.27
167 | 24.92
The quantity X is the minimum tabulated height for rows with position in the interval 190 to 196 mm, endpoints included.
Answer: 15.01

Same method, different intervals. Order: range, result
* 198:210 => 11.08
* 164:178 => 24.92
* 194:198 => 13.23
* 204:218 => 15.89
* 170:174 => 27.22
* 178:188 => 23.27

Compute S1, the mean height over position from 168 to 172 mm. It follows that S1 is 27.4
